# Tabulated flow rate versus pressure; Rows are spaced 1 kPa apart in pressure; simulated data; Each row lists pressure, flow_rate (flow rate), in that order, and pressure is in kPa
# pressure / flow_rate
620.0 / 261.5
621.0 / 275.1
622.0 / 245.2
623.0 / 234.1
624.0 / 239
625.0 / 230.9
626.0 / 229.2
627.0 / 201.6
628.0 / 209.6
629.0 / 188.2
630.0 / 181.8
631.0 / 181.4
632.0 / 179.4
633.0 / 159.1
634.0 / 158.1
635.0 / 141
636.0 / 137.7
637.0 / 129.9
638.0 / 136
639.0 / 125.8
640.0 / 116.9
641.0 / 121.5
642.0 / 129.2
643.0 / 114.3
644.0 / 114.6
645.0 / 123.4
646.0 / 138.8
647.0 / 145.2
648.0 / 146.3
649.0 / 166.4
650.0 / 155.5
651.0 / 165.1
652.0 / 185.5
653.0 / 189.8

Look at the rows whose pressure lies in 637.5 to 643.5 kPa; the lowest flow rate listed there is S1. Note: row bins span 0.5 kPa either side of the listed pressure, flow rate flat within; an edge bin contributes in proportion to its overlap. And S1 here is 114.3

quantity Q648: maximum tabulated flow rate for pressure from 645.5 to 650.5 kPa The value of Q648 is 166.4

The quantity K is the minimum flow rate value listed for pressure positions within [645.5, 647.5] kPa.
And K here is 138.8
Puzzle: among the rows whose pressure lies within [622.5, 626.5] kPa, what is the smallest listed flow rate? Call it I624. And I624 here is 229.2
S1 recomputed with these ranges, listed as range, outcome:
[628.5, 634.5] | 158.1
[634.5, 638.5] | 129.9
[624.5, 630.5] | 181.8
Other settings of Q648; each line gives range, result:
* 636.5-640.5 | 136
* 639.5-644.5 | 129.2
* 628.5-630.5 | 188.2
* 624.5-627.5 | 230.9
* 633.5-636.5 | 158.1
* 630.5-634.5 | 181.4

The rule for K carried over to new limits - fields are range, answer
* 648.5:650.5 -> 155.5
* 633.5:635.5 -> 141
